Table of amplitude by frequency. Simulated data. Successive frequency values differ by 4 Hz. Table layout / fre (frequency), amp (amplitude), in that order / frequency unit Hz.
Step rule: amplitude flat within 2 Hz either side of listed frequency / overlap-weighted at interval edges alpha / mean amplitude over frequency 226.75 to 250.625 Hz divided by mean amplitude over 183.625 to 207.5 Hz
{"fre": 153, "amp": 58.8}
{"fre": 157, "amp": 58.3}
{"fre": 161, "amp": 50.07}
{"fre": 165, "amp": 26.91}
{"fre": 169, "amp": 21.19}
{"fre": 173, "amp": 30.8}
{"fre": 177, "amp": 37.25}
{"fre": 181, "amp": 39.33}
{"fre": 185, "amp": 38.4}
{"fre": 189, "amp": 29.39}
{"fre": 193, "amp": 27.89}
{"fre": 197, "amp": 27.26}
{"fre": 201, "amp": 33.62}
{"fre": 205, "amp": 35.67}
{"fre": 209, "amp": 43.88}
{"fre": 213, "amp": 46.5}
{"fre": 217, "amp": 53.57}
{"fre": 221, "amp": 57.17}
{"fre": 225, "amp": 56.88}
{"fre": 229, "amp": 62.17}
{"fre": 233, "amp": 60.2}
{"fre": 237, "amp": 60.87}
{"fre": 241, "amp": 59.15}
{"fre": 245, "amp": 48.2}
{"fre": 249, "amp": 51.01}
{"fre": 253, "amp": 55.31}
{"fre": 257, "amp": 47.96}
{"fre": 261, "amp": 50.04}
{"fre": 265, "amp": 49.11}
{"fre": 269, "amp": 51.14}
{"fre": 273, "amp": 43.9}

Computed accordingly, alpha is 1.78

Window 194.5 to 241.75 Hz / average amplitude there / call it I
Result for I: 49.3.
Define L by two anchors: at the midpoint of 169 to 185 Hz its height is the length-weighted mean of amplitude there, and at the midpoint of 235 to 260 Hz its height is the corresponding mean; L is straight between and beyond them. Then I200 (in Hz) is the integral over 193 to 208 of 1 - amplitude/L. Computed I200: 3.1 Hz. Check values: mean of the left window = 34.3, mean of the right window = 53.6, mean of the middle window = 32.4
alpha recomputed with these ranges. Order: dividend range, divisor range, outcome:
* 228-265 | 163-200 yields 1.76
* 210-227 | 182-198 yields 1.68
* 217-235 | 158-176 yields 1.72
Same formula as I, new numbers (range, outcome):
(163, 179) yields 29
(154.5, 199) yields 35.4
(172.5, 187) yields 37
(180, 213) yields 35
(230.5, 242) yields 60.2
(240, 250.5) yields 52.3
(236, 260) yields 53.3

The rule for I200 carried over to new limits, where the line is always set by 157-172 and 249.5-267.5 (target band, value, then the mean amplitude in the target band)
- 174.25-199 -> 3.84 Hz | 33.2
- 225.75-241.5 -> -4.61 Hz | 60.4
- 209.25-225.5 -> -2.89 Hz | 52.2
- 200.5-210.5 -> 1.04 Hz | 38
